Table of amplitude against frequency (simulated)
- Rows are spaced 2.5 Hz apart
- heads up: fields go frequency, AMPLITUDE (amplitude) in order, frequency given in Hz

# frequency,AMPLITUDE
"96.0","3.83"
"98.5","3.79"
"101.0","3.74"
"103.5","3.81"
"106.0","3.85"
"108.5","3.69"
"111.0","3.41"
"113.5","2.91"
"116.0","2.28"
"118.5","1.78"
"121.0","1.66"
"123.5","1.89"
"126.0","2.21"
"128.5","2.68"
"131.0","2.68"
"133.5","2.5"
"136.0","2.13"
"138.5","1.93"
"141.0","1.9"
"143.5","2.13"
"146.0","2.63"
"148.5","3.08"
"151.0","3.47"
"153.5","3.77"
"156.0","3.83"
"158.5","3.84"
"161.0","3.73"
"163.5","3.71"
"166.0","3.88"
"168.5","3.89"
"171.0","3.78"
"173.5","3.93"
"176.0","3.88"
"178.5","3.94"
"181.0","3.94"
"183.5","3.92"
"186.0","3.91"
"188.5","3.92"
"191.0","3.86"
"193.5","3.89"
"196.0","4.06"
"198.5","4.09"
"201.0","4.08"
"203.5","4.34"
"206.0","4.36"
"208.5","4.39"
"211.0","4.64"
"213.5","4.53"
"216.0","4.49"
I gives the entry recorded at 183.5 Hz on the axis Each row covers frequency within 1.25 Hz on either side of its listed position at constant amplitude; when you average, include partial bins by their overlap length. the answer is 3.92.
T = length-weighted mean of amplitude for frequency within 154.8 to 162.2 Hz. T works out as 3.8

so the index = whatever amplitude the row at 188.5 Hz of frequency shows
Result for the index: 3.92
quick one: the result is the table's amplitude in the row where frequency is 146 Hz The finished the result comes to 2.63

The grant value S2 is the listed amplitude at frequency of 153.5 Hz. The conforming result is 3.77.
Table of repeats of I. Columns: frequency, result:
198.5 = 4.09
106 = 3.85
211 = 4.64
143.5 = 2.13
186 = 3.91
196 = 4.06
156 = 3.83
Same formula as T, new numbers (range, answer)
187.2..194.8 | 3.89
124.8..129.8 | 2.45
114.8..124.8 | 1.9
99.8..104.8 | 3.78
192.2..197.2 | 3.97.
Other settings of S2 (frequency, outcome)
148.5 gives 3.08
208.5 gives 4.39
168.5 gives 3.89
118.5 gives 1.78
